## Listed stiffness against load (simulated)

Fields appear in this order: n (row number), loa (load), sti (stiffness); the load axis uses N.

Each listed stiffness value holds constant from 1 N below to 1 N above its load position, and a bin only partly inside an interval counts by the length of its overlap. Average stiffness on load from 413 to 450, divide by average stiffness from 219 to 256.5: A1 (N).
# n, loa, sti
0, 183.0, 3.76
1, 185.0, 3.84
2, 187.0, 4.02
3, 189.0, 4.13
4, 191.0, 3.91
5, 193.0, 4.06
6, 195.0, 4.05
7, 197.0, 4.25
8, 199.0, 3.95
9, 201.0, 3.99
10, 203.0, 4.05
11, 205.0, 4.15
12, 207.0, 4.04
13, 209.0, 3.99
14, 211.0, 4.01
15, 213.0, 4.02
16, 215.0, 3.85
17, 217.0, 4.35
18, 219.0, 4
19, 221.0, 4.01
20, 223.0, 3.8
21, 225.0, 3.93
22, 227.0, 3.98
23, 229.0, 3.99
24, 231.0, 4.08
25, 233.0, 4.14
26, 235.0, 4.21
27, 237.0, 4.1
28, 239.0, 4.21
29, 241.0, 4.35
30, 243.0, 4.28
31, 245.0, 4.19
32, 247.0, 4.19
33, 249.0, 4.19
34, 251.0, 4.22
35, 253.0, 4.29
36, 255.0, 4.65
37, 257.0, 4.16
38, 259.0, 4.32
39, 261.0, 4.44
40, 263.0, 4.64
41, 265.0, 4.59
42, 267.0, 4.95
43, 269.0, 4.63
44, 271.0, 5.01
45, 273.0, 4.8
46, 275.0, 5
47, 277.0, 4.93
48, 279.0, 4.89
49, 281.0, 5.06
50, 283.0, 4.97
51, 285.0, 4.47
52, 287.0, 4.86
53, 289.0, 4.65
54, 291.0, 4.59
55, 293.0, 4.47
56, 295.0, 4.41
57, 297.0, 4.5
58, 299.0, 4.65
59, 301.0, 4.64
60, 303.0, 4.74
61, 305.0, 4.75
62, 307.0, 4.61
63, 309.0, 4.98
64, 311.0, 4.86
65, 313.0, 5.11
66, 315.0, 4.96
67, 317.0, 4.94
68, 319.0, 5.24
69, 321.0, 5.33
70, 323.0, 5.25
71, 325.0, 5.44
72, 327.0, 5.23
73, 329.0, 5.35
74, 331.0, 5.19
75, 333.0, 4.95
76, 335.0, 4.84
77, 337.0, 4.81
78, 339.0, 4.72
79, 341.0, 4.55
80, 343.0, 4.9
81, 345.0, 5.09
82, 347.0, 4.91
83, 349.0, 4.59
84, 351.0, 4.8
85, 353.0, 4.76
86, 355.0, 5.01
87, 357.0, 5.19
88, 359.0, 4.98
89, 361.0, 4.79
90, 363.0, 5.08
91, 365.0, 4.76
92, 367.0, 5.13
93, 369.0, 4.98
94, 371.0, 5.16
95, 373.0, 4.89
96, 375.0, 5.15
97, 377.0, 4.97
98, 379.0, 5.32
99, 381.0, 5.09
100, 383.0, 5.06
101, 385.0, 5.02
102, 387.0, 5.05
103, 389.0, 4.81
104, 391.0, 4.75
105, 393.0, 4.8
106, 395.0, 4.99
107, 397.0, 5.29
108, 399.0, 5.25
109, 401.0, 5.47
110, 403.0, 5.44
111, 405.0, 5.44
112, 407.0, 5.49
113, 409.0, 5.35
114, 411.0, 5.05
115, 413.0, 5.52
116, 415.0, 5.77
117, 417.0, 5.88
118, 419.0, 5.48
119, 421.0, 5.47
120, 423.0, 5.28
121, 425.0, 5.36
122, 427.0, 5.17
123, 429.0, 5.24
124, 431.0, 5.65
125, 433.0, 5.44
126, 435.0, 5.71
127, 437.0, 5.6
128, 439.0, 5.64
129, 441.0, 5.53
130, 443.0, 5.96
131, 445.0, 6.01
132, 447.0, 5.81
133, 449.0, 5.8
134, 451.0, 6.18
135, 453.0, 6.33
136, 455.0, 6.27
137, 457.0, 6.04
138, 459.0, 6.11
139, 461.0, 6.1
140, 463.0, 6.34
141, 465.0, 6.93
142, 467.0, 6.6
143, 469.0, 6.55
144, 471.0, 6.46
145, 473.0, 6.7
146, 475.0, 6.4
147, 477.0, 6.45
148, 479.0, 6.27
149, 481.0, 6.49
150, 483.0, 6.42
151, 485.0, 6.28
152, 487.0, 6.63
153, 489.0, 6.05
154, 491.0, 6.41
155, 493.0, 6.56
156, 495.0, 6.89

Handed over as 1.35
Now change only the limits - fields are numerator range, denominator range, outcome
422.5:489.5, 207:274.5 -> 1.42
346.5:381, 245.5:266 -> 1.14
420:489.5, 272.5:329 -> 1.24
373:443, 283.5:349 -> 1.09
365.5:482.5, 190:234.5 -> 1.40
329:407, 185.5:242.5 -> 1.23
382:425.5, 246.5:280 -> 1.15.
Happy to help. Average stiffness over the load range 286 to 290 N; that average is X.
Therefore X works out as 4.76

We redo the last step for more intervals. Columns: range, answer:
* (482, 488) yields 6.44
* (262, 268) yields 4.73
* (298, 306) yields 4.7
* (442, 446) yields 5.98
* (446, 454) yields 6.03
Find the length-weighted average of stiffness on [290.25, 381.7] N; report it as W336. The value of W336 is 4.93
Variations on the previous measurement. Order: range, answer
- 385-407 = 5.14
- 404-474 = 5.84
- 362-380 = 5.05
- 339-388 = 4.96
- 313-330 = 5.21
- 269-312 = 4.75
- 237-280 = 4.51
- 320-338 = 5.15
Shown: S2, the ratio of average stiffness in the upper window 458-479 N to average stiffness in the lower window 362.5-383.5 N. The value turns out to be 1.28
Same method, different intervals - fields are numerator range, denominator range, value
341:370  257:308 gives 1.05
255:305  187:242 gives 1.15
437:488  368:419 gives 1.20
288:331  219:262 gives 1.17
